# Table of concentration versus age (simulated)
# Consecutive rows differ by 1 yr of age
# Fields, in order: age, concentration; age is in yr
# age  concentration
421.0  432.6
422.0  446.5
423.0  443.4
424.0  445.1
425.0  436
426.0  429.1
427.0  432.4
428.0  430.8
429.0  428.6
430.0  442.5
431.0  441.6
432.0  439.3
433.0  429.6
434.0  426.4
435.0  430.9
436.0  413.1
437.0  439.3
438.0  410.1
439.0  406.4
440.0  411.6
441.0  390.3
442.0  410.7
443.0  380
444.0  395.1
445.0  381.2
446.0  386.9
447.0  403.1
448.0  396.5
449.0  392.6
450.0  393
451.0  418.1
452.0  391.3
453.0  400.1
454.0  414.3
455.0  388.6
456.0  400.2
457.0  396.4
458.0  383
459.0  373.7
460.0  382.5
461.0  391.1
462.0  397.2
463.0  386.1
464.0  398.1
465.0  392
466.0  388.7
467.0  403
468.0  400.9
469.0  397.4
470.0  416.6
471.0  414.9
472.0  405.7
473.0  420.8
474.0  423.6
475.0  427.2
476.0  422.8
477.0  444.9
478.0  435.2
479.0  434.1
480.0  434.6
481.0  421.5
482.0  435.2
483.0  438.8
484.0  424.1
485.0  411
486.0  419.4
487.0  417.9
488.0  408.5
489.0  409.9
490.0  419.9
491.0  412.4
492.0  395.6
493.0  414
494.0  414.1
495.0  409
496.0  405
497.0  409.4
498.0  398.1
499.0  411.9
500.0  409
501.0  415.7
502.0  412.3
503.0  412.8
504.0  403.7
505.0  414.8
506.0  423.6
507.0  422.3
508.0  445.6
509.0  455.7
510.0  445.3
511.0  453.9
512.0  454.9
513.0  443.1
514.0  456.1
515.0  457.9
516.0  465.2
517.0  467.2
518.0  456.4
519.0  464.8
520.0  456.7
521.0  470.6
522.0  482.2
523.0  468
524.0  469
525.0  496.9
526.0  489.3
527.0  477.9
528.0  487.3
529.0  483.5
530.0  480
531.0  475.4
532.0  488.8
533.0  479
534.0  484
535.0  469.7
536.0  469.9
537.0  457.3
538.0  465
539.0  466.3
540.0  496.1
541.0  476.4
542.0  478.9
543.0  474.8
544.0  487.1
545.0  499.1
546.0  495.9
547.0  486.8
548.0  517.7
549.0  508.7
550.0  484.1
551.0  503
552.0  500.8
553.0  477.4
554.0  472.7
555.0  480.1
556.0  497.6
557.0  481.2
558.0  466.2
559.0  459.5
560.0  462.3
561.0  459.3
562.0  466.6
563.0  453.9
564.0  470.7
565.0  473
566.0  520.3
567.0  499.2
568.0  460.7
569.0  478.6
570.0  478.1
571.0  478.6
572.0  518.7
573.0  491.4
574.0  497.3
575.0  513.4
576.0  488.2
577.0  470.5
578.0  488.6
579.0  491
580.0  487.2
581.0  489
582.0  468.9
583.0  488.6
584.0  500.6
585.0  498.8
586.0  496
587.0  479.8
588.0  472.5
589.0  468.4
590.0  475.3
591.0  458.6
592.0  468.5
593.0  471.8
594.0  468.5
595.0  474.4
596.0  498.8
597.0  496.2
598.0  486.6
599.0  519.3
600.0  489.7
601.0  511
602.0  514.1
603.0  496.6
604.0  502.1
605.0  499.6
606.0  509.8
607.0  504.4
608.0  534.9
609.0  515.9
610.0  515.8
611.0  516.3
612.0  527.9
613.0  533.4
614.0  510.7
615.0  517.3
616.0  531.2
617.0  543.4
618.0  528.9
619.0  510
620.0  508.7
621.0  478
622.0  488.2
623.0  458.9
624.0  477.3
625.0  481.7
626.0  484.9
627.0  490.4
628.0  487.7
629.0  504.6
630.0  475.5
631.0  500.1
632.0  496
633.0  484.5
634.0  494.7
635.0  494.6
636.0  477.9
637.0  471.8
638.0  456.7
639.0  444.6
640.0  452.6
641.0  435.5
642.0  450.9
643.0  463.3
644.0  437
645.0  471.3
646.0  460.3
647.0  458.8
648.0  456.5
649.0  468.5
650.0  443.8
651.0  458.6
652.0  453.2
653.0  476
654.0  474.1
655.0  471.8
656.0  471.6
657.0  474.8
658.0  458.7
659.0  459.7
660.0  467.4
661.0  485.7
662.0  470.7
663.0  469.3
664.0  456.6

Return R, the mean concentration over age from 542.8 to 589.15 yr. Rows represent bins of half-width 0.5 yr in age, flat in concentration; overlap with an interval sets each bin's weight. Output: 485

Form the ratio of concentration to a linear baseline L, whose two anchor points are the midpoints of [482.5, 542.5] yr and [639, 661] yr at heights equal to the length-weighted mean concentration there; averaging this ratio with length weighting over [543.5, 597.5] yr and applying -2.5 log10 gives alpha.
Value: -0.07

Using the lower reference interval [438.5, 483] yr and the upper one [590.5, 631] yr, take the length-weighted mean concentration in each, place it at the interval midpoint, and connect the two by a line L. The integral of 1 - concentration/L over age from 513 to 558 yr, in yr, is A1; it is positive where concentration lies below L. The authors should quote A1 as -2.7 yr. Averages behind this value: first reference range 405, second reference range 500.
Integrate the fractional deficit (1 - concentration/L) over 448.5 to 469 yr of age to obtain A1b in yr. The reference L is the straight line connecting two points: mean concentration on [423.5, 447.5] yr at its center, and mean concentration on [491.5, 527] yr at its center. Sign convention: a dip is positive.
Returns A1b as 1.5 yr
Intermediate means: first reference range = 418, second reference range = 440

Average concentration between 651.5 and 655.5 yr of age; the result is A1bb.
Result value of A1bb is 469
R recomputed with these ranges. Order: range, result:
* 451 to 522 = 420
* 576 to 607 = 488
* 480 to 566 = 456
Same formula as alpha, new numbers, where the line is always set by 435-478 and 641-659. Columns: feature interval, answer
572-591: -0.11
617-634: -0.09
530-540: -0.12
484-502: 0.01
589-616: -0.12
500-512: -0.03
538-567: -0.12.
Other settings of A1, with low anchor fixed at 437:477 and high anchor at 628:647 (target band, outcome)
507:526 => -1.7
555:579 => -2.1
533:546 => -1.4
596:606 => -1.0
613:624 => -1.0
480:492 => -0.2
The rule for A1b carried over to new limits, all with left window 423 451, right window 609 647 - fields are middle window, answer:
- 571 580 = -0.48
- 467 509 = 1.70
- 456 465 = 0.76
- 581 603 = -0.54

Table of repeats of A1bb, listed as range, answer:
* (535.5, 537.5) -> 464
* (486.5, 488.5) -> 413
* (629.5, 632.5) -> 491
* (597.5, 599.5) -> 503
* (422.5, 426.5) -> 438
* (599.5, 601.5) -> 500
